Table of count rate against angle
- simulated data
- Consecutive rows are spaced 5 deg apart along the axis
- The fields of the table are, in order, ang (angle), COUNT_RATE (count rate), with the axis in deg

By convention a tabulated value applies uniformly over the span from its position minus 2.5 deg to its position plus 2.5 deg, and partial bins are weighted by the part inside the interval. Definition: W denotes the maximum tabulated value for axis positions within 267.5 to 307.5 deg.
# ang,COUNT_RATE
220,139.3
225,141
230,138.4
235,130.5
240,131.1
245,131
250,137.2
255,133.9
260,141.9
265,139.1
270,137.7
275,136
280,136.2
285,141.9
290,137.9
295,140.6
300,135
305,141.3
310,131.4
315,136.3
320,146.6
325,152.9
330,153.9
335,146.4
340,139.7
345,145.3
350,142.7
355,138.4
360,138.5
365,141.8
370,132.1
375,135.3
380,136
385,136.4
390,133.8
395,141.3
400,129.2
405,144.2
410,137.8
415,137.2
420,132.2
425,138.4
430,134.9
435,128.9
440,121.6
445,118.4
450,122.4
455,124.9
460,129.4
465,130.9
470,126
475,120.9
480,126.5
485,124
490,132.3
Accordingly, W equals 141.9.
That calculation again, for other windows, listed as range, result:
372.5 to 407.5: 144.2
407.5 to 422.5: 137.8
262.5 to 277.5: 139.1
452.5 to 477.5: 130.9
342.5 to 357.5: 145.3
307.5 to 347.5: 153.9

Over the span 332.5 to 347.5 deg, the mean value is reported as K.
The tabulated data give 144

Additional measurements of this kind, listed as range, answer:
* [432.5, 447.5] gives 123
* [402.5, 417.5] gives 140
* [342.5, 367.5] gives 141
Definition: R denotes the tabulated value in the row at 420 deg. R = 132.2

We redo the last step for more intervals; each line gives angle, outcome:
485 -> 124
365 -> 141.8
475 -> 120.9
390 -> 133.8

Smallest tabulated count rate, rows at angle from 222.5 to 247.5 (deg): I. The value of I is 130.5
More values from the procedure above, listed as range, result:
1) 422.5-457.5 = 118.4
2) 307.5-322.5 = 131.4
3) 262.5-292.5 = 136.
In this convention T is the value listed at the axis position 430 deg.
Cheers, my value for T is 134.9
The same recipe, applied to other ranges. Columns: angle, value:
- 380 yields 136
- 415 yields 137.2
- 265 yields 139.1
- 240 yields 131.1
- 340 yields 139.7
